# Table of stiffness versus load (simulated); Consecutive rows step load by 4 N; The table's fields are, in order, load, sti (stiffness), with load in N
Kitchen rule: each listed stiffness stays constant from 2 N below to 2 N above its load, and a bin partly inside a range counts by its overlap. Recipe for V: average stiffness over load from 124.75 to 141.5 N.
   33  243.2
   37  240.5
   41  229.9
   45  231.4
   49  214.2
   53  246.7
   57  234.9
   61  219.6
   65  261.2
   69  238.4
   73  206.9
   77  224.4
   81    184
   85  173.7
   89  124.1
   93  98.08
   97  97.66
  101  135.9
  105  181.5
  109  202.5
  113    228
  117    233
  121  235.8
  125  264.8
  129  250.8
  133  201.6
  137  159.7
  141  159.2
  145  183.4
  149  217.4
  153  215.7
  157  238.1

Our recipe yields 206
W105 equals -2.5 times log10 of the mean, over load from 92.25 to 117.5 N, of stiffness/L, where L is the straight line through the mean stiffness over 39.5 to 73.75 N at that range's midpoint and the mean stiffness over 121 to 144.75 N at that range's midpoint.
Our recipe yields 0.28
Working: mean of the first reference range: 232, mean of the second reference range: 208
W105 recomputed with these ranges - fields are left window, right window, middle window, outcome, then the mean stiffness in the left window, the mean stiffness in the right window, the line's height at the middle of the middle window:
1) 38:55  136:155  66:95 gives 0.20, 231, 189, 217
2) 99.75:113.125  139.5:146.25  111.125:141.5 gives -0.23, 184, 171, 177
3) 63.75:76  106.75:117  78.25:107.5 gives 0.47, 233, 218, 225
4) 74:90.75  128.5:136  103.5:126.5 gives -0.12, 179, 212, 201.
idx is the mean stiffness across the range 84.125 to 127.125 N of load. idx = 180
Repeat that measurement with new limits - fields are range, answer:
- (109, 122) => 227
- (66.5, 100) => 169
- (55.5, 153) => 197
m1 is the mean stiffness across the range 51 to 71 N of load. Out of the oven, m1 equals 240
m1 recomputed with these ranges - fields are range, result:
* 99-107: 159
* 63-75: 236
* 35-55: 233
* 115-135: 237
